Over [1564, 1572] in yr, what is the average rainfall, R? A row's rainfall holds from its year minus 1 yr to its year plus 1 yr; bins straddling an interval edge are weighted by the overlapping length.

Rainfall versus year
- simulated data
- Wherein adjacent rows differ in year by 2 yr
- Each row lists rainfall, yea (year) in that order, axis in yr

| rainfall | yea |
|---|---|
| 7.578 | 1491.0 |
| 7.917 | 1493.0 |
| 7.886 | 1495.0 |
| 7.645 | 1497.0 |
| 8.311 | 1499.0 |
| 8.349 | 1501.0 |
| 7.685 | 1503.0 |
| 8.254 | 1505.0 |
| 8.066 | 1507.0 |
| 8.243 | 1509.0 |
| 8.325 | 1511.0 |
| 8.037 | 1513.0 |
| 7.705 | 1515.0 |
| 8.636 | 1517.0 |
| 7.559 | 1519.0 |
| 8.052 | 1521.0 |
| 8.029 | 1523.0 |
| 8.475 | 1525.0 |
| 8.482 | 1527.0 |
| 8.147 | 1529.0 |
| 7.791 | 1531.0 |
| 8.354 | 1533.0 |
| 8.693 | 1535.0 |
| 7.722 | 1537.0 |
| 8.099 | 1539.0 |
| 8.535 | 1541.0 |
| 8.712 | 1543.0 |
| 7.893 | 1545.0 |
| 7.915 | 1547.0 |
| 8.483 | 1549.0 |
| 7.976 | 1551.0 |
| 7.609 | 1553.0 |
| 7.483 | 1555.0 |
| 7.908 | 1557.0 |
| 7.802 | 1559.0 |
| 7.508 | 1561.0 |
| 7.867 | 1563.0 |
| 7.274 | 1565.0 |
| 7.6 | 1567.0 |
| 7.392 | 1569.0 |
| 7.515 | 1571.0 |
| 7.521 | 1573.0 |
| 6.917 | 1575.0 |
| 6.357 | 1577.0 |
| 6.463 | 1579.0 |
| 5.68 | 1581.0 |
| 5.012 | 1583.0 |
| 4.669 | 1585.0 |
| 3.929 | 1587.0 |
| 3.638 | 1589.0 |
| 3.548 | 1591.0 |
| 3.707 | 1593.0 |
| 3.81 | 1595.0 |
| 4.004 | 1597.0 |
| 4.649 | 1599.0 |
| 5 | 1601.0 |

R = 7.45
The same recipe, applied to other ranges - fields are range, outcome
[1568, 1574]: 7.48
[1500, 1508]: 8.09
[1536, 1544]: 8.27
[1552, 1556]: 7.55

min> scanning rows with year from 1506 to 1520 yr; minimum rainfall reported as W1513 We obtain 7.559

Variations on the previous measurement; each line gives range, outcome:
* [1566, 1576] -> 6.917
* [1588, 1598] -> 3.548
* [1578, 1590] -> 3.638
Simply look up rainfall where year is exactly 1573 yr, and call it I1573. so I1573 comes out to 7.521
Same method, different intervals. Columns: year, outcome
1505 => 8.254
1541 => 8.535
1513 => 8.037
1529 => 8.147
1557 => 7.908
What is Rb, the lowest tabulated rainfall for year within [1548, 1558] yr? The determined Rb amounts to 7.483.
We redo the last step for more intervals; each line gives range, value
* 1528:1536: 7.791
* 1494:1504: 7.645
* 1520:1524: 8.029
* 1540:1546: 7.893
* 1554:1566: 7.274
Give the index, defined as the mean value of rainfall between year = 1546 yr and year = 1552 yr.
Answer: 8.12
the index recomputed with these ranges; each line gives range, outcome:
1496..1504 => 8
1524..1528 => 8.48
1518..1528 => 8.12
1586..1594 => 3.71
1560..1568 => 7.56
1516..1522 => 8.08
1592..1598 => 3.84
